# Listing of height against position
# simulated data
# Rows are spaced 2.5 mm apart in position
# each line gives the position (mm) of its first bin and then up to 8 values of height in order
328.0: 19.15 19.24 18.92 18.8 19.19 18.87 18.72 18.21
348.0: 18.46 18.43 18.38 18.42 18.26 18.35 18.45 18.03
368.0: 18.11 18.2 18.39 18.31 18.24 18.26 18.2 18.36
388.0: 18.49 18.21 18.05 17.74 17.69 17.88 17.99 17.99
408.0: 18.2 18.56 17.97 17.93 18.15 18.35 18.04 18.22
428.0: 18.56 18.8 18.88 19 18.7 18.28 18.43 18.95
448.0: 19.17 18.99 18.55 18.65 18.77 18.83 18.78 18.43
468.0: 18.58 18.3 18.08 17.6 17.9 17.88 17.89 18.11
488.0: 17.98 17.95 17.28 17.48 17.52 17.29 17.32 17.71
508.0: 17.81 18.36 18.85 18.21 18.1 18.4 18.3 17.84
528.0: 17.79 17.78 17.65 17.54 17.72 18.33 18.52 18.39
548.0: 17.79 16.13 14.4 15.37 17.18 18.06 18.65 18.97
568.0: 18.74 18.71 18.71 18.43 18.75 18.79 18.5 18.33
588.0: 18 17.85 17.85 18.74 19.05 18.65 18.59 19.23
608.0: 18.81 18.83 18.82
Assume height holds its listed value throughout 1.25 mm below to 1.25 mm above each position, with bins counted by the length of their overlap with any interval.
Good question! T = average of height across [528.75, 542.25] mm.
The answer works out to 17.8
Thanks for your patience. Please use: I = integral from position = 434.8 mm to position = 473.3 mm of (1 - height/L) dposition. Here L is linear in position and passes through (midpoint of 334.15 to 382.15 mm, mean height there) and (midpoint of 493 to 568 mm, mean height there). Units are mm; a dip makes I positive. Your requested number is -1.4 mm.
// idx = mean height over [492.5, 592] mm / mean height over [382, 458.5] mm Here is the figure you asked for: 1.0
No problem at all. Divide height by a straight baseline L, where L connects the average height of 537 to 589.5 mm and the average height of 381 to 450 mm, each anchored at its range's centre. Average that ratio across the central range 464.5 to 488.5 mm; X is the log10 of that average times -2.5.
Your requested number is 0.01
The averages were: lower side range 18.3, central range 18.1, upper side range 17.9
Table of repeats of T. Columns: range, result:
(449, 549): 18.1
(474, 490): 17.9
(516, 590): 17.9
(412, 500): 18.3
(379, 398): 18.2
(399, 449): 18.4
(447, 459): 18.8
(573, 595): 18.3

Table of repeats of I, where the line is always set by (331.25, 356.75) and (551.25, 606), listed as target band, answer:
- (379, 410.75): 0.7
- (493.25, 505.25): 0.6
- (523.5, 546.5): 0.3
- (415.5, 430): 0.2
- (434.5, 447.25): -0.2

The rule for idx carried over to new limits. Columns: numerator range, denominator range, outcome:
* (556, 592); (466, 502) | 1.03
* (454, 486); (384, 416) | 1.01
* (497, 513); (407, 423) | 0.98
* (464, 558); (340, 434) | 0.97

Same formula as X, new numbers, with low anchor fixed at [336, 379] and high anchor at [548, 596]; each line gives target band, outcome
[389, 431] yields 0.01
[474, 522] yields 0.01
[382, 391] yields 0.00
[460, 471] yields -0.03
